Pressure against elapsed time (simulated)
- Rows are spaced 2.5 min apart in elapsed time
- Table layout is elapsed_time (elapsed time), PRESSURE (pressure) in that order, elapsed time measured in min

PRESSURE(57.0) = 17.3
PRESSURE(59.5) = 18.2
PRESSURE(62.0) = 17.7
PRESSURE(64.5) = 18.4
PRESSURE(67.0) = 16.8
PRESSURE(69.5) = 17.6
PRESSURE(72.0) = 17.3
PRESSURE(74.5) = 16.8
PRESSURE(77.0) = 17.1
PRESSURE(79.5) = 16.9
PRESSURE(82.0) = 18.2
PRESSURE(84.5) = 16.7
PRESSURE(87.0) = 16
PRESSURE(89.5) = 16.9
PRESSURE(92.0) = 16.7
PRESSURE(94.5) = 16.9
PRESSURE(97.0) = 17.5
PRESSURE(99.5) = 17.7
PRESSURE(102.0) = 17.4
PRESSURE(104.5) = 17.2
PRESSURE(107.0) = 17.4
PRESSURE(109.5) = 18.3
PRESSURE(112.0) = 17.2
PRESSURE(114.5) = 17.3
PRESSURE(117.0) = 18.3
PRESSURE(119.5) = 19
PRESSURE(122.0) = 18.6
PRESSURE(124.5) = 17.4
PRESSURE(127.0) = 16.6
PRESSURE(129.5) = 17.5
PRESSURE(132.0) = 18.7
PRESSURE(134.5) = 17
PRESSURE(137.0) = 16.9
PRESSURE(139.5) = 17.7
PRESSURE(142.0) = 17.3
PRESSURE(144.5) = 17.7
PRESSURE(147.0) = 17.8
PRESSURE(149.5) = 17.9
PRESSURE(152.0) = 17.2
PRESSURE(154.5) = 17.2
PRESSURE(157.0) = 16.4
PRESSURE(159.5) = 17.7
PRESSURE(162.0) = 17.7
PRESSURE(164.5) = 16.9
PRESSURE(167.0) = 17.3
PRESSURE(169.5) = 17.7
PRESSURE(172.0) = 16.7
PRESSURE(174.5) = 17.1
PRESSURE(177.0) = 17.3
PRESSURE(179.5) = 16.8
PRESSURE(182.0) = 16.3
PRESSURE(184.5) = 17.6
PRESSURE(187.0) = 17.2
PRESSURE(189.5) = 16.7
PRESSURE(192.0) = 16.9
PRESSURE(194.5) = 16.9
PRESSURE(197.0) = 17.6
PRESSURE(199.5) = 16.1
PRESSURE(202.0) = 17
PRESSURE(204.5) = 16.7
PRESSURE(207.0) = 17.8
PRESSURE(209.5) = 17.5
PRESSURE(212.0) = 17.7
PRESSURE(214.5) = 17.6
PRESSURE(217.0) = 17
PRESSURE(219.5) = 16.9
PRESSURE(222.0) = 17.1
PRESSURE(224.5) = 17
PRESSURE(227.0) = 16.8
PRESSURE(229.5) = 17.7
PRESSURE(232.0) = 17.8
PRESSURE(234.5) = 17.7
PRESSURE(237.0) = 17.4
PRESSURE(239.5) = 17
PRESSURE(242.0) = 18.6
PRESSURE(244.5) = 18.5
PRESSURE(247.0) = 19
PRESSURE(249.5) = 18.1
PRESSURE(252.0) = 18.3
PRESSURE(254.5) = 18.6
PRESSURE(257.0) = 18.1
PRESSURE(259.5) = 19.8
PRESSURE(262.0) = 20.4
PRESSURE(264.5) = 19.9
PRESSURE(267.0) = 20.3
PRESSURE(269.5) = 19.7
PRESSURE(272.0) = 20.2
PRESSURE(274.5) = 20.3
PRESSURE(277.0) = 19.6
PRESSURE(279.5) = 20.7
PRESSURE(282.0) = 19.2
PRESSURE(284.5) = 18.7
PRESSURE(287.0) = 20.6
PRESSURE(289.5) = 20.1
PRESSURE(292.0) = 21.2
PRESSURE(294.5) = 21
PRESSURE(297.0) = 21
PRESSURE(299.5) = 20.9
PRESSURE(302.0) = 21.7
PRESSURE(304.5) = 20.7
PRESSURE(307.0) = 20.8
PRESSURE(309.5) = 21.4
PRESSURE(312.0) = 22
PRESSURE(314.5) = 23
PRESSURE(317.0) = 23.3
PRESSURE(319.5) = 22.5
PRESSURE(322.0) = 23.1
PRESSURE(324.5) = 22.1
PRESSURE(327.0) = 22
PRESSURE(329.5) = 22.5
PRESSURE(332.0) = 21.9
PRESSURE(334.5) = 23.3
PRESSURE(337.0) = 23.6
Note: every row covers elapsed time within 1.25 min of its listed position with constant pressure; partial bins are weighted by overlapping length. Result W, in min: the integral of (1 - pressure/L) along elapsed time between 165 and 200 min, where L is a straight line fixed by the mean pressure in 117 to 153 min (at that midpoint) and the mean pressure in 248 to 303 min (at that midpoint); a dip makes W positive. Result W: 2.67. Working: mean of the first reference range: 17.7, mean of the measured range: 17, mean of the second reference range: 19.9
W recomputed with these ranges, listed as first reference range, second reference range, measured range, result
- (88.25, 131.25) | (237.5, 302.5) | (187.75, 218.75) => 2.7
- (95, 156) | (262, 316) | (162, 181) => 1.3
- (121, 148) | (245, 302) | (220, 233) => 1.2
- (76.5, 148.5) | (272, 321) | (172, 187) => 1.4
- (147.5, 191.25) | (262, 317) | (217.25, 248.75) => 2.3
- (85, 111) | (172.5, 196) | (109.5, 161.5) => -1.5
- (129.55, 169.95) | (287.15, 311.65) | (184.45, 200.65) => 1.3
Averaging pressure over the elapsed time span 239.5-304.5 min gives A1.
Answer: 19.7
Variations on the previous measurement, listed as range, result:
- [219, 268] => 18.3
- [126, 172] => 17.4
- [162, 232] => 17.1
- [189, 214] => 17.1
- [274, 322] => 21.1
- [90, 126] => 17.6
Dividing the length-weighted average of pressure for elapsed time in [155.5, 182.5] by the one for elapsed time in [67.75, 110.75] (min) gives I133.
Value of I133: 0.99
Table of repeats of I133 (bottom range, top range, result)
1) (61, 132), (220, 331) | 1.14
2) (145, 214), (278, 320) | 1.23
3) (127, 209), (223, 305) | 1.12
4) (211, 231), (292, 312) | 1.23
